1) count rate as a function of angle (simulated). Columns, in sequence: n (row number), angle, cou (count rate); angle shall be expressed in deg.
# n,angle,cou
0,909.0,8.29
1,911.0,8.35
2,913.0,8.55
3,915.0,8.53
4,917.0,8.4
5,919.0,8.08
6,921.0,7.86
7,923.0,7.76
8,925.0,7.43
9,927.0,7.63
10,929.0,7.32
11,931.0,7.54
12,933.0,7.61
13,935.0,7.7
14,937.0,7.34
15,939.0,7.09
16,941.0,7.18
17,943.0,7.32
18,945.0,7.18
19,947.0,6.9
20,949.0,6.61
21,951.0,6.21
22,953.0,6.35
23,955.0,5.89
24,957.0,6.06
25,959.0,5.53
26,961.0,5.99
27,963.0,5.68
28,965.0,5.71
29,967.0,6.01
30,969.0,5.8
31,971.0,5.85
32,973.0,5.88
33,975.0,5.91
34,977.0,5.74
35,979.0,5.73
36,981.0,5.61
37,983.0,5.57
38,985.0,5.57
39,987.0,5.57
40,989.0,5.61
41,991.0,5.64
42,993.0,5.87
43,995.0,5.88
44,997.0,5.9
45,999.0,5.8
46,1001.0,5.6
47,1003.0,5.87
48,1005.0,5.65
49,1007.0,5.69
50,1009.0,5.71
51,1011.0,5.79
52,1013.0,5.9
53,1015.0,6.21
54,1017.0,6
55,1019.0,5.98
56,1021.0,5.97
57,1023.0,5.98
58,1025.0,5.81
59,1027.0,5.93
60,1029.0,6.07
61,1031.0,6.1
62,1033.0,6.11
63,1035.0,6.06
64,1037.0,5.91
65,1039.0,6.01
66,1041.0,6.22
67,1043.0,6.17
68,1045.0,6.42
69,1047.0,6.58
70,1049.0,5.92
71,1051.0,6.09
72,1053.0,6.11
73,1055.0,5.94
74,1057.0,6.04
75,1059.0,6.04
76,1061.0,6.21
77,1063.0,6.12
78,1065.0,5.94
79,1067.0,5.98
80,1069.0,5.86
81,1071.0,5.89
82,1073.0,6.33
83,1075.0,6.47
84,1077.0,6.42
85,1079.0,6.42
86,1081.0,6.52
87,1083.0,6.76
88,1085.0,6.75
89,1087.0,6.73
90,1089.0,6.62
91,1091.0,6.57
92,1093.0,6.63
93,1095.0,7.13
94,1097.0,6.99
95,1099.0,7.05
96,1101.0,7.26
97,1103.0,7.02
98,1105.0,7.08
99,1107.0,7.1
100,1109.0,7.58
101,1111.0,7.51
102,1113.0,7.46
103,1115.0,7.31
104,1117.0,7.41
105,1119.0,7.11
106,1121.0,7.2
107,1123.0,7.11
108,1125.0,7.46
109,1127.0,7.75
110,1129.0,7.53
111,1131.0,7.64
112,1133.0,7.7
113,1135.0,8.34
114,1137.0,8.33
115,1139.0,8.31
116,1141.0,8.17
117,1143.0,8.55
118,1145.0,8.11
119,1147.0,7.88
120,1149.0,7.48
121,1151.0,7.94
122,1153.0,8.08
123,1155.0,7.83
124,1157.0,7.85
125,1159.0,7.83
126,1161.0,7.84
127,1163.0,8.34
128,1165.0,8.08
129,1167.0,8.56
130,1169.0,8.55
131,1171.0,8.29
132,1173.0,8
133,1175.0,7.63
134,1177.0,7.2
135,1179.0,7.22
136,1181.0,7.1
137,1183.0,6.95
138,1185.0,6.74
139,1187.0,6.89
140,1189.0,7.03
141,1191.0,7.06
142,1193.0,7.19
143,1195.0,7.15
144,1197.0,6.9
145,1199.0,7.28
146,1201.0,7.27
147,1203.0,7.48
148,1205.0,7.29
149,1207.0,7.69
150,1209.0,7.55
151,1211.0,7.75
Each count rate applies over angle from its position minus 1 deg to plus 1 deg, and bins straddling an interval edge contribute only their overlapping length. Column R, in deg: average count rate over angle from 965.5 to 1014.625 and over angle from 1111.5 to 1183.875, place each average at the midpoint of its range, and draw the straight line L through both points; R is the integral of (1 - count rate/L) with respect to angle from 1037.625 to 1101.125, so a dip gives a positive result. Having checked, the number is 3.9 deg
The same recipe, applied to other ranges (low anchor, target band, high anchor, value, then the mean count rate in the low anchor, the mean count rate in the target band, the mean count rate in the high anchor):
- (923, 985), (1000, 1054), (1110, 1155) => 7.8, 6.49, 5.99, 7.75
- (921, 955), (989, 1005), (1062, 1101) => 2.6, 7.18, 5.77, 6.5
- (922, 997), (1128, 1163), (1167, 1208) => -3.8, 6.38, 7.98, 7.38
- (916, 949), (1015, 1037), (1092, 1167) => 4.5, 7.49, 6.01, 7.63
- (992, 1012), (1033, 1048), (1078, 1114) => 0.2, 5.78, 6.19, 6.95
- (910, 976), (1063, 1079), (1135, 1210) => 2.6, 6.95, 6.14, 7.67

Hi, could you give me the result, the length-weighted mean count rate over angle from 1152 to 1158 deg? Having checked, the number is 7.92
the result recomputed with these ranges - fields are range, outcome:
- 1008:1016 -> 5.9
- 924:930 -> 7.46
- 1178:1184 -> 7.09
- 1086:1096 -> 6.74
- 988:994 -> 5.71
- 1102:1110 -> 7.2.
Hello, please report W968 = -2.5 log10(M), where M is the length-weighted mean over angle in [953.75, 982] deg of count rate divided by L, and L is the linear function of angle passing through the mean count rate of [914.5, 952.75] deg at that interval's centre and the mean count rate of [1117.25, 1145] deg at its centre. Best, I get 0.273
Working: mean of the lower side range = 7.42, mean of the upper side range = 7.79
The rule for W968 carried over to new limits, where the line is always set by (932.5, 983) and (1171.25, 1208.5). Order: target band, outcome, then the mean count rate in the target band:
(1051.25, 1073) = 0.121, 6.03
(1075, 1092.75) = 0.038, 6.59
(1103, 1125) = -0.051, 7.28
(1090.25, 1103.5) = -0.011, 6.95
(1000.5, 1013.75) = 0.138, 5.75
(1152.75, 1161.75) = -0.109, 7.87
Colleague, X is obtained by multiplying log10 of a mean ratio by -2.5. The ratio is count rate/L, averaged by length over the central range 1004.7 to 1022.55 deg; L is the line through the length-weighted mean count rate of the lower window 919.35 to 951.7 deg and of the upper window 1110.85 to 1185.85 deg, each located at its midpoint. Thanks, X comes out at 0.259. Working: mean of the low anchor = 7.32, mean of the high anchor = 7.75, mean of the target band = 5.89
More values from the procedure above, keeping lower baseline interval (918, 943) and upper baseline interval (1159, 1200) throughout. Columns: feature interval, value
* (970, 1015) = 0.29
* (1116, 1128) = 0.03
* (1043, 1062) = 0.22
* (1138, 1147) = -0.10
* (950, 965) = 0.26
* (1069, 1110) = 0.12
